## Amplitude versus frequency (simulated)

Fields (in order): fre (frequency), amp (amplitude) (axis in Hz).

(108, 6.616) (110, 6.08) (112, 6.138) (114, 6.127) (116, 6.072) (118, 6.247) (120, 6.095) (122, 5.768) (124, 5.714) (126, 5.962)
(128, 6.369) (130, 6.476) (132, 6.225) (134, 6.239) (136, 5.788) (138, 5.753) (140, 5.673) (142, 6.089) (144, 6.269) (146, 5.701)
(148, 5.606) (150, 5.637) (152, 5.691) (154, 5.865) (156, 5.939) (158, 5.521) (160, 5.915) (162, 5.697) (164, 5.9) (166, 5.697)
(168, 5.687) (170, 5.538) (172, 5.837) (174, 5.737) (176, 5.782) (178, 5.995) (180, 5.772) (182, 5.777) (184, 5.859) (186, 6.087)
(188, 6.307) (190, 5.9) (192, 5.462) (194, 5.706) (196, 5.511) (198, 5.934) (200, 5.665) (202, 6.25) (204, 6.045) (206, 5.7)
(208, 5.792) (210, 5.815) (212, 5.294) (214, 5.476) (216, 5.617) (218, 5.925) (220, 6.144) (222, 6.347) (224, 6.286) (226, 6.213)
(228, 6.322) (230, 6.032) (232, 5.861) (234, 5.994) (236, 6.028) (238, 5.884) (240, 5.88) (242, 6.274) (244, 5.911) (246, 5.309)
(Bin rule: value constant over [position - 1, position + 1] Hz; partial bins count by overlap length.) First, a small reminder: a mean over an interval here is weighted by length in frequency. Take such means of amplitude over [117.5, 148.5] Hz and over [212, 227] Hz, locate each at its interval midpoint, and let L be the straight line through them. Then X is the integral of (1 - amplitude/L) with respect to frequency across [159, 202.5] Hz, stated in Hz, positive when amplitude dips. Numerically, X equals 1.2 Hz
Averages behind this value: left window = 6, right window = 5.95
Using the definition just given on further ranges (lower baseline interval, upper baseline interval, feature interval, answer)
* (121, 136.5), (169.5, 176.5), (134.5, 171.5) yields 0.66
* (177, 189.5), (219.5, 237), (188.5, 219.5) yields 1.48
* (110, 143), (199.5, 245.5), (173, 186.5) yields 0.31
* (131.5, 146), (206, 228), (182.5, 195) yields 0.10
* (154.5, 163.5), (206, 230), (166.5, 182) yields 0.15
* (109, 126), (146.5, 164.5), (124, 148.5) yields -0.50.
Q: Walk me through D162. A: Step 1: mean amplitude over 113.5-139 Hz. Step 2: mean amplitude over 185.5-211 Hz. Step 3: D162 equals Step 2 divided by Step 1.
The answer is 0.97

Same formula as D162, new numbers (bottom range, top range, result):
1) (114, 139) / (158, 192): 0.96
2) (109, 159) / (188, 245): 0.99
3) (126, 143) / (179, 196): 0.96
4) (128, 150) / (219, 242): 1.02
